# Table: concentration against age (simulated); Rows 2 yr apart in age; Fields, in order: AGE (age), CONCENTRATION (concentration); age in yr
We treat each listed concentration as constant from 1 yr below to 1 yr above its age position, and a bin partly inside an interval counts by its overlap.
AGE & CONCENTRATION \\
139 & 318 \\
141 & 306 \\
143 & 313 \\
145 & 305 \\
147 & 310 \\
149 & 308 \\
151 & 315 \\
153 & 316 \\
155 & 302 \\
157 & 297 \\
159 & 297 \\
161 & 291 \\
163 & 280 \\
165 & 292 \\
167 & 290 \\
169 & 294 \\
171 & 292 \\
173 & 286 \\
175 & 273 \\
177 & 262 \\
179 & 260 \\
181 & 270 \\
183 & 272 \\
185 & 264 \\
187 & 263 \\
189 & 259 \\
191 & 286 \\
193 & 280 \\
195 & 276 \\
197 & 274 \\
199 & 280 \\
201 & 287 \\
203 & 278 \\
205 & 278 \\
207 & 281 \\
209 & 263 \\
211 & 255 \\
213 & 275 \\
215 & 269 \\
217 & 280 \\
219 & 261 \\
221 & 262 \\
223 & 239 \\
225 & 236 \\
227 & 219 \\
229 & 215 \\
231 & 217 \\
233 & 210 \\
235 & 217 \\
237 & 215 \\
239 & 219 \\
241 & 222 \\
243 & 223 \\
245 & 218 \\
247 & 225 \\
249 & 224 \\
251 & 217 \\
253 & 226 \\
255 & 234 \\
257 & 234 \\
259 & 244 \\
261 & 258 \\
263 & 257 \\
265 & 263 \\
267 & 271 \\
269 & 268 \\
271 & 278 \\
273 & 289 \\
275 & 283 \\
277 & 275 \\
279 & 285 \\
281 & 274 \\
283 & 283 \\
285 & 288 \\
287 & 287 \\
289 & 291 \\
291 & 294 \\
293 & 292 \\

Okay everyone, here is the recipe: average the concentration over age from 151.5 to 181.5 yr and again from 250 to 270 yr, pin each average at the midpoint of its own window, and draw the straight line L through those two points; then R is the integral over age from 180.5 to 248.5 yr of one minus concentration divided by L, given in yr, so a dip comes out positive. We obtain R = 3.8 yr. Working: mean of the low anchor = 288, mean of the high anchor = 247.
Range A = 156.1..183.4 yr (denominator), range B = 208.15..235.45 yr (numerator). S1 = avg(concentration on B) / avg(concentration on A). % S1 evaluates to 0.87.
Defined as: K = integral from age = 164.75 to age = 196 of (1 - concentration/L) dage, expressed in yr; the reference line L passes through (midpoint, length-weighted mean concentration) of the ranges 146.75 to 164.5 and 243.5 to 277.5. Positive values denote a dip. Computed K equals 1.4 yr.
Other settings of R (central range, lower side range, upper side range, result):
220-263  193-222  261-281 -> 7.12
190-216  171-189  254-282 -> -0.69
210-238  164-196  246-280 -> 2.57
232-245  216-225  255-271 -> 2.00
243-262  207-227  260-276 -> 2.60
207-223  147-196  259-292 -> 0.90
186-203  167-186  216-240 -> -1.01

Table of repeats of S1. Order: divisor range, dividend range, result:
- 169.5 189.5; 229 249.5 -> 0.81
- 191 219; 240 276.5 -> 0.90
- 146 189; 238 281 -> 0.87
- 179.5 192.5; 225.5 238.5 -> 0.80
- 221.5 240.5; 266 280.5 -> 1.25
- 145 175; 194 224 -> 0.91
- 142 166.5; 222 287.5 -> 0.81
